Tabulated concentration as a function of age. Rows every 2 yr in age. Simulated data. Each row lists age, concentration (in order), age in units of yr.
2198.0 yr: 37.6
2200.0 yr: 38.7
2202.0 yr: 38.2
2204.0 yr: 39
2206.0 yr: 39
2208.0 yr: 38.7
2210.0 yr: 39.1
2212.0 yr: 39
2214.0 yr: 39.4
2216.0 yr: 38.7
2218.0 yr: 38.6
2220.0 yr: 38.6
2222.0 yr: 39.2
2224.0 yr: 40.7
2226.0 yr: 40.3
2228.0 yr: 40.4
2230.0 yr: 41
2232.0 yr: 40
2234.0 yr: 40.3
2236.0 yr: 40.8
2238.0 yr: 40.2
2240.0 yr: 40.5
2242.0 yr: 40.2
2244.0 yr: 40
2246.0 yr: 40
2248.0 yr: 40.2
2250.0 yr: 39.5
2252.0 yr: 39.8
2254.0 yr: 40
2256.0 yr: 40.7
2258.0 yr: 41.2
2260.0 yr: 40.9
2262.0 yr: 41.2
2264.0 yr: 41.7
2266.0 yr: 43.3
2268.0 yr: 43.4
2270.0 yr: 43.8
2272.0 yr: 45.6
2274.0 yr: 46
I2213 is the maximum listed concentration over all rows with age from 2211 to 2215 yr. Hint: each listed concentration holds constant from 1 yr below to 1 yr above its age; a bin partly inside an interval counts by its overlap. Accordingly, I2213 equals 39.4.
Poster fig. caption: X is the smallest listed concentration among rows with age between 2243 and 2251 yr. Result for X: 39.5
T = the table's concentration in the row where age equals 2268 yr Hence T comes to 43.4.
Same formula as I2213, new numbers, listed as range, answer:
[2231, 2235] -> 40.3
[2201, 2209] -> 39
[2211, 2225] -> 40.7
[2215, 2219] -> 38.7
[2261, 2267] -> 43.3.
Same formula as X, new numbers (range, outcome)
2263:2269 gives 41.7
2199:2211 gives 38.2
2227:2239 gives 40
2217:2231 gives 38.6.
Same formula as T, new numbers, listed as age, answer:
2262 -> 41.2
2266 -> 43.3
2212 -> 39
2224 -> 40.7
